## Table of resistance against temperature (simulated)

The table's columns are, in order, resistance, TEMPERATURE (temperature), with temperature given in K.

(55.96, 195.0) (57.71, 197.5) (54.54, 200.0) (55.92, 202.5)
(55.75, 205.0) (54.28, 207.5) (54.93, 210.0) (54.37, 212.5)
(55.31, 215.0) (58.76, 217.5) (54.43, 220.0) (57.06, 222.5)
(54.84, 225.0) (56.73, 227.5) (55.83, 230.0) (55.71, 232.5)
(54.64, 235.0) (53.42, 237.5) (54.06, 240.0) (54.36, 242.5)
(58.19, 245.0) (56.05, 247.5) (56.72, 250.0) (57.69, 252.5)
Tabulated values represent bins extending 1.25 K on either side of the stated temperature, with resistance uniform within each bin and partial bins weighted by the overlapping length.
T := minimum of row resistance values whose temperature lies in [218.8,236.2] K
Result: 54.43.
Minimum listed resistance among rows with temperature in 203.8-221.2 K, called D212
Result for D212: 54.28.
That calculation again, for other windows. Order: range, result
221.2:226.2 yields 54.84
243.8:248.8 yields 56.05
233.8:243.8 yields 53.42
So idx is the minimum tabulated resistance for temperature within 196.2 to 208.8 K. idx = 54.28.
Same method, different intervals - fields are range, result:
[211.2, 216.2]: 54.37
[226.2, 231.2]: 55.83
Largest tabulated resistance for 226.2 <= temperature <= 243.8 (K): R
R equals 56.73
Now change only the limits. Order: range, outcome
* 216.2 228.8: 58.76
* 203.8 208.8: 55.75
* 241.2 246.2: 58.19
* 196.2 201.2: 57.71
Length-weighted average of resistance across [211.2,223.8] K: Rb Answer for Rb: 56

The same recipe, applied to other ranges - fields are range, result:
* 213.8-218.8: 57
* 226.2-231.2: 56.3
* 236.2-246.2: 55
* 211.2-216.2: 54.8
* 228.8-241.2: 54.7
